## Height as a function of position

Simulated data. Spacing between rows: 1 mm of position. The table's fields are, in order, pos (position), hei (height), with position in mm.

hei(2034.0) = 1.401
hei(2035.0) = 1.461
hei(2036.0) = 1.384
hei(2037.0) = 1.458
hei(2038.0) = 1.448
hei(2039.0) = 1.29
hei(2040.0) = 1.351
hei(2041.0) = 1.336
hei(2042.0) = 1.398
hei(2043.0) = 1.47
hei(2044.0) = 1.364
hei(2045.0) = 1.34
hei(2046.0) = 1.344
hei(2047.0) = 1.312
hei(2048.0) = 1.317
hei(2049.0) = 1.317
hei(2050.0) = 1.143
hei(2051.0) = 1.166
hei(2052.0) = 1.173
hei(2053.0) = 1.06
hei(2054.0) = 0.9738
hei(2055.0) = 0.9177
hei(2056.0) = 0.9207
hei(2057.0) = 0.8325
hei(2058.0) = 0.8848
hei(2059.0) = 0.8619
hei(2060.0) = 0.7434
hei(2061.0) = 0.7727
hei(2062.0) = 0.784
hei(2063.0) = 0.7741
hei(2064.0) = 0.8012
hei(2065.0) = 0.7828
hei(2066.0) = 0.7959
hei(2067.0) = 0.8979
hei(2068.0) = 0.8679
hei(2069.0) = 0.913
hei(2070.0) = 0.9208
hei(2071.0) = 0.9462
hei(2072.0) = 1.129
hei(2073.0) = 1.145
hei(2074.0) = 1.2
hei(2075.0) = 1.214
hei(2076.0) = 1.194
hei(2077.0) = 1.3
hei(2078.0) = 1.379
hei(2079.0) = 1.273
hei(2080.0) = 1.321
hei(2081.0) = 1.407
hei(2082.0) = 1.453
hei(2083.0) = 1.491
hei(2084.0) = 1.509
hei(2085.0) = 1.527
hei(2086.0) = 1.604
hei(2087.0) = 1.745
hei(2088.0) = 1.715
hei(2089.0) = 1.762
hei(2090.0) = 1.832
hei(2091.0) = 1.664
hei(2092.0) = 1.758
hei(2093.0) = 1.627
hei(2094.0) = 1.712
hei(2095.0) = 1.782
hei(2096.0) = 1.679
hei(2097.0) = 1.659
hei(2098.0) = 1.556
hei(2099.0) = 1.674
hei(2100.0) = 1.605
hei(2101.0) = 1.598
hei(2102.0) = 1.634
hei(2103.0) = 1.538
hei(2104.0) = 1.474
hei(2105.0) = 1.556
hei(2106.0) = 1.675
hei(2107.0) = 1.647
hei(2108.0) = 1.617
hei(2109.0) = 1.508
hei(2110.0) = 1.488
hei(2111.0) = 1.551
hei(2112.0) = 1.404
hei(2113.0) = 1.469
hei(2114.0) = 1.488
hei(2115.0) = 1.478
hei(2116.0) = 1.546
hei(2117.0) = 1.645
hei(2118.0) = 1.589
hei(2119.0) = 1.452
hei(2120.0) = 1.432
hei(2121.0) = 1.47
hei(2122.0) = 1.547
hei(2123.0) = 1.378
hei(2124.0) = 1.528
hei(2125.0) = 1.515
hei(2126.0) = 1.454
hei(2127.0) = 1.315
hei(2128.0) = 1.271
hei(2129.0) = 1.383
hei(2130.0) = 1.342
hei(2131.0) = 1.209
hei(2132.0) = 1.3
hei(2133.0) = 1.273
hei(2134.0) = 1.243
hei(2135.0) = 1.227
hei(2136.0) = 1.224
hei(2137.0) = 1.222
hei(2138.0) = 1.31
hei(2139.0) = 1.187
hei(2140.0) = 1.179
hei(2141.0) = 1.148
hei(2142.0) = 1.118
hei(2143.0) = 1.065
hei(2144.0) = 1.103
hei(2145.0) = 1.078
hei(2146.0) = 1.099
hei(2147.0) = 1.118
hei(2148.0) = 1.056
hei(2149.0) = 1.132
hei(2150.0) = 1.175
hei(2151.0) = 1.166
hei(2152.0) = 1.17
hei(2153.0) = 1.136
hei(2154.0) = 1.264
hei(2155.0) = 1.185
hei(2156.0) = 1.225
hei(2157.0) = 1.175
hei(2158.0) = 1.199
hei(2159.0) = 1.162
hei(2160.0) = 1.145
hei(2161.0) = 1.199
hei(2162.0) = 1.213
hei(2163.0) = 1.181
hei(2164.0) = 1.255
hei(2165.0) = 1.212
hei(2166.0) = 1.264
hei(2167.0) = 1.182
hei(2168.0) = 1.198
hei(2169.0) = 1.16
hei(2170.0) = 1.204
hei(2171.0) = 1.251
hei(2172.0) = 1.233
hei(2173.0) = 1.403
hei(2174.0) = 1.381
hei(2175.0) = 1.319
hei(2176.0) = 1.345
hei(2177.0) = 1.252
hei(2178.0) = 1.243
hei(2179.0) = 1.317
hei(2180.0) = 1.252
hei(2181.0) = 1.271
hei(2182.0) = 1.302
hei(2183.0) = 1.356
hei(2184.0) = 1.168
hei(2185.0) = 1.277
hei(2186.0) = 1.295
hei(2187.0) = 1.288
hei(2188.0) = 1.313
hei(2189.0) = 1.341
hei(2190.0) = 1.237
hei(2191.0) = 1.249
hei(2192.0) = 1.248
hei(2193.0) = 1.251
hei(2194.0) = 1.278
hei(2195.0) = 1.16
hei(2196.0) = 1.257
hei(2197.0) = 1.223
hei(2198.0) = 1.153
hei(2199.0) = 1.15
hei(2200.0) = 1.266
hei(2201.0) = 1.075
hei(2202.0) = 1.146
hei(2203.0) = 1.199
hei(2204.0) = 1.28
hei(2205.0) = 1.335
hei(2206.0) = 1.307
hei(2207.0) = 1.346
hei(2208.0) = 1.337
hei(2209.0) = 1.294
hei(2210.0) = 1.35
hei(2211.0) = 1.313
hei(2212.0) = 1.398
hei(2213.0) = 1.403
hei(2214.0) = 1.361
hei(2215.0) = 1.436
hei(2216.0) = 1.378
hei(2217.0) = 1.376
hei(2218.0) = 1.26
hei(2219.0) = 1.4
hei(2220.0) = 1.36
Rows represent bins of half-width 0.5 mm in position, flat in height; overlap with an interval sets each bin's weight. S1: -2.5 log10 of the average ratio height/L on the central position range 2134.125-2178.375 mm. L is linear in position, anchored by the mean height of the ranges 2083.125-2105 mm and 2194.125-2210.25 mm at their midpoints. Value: 0.18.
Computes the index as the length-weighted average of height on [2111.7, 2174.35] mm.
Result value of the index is 1.27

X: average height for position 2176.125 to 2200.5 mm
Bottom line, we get 1.26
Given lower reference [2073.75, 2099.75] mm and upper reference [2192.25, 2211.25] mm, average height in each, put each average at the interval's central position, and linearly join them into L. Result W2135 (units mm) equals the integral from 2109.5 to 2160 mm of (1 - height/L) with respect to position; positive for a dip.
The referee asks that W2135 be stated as 4.5 mm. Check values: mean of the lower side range 1.54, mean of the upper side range 1.25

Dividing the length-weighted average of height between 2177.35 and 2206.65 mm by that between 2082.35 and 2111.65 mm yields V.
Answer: 0.8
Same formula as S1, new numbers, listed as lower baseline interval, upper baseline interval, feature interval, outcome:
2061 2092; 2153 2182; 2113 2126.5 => -0.205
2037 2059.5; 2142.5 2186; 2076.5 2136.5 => -0.244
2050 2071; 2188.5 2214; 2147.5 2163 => -0.026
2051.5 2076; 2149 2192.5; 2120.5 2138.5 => -0.197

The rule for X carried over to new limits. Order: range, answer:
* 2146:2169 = 1.18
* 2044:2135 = 1.34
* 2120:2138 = 1.35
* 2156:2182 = 1.24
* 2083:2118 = 1.61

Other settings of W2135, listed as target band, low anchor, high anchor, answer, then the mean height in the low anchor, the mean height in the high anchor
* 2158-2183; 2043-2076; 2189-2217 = -0.5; 1.03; 1.28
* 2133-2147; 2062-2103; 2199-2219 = 1.8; 1.37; 1.31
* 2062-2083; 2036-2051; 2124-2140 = 3.8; 1.34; 1.3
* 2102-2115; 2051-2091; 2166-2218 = -3.7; 1.16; 1.28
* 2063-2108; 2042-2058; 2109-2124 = -1.6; 1.17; 1.5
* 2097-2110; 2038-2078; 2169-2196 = -4.9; 1.08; 1.28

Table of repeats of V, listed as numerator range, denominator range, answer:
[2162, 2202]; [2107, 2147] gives 0.92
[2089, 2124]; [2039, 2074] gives 1.50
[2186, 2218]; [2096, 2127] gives 0.83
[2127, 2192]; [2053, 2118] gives 0.92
